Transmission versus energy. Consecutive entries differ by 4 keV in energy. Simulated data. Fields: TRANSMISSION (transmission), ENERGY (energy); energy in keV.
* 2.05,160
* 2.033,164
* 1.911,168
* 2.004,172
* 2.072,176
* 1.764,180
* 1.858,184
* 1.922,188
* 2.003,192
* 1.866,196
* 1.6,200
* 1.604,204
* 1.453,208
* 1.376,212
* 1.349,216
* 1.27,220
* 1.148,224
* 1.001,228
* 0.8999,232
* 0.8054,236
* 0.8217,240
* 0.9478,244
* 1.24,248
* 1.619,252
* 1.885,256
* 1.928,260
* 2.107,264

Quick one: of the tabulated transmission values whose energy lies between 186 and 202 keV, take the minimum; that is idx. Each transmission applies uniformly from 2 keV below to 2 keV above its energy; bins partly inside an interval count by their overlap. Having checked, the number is 1.6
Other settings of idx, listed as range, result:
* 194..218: 1.349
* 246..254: 1.24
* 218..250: 0.8054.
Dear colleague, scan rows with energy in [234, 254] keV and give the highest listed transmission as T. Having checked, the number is 1.619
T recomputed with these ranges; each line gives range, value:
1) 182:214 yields 2.003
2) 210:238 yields 1.376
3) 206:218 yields 1.453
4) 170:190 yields 2.072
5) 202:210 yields 1.604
